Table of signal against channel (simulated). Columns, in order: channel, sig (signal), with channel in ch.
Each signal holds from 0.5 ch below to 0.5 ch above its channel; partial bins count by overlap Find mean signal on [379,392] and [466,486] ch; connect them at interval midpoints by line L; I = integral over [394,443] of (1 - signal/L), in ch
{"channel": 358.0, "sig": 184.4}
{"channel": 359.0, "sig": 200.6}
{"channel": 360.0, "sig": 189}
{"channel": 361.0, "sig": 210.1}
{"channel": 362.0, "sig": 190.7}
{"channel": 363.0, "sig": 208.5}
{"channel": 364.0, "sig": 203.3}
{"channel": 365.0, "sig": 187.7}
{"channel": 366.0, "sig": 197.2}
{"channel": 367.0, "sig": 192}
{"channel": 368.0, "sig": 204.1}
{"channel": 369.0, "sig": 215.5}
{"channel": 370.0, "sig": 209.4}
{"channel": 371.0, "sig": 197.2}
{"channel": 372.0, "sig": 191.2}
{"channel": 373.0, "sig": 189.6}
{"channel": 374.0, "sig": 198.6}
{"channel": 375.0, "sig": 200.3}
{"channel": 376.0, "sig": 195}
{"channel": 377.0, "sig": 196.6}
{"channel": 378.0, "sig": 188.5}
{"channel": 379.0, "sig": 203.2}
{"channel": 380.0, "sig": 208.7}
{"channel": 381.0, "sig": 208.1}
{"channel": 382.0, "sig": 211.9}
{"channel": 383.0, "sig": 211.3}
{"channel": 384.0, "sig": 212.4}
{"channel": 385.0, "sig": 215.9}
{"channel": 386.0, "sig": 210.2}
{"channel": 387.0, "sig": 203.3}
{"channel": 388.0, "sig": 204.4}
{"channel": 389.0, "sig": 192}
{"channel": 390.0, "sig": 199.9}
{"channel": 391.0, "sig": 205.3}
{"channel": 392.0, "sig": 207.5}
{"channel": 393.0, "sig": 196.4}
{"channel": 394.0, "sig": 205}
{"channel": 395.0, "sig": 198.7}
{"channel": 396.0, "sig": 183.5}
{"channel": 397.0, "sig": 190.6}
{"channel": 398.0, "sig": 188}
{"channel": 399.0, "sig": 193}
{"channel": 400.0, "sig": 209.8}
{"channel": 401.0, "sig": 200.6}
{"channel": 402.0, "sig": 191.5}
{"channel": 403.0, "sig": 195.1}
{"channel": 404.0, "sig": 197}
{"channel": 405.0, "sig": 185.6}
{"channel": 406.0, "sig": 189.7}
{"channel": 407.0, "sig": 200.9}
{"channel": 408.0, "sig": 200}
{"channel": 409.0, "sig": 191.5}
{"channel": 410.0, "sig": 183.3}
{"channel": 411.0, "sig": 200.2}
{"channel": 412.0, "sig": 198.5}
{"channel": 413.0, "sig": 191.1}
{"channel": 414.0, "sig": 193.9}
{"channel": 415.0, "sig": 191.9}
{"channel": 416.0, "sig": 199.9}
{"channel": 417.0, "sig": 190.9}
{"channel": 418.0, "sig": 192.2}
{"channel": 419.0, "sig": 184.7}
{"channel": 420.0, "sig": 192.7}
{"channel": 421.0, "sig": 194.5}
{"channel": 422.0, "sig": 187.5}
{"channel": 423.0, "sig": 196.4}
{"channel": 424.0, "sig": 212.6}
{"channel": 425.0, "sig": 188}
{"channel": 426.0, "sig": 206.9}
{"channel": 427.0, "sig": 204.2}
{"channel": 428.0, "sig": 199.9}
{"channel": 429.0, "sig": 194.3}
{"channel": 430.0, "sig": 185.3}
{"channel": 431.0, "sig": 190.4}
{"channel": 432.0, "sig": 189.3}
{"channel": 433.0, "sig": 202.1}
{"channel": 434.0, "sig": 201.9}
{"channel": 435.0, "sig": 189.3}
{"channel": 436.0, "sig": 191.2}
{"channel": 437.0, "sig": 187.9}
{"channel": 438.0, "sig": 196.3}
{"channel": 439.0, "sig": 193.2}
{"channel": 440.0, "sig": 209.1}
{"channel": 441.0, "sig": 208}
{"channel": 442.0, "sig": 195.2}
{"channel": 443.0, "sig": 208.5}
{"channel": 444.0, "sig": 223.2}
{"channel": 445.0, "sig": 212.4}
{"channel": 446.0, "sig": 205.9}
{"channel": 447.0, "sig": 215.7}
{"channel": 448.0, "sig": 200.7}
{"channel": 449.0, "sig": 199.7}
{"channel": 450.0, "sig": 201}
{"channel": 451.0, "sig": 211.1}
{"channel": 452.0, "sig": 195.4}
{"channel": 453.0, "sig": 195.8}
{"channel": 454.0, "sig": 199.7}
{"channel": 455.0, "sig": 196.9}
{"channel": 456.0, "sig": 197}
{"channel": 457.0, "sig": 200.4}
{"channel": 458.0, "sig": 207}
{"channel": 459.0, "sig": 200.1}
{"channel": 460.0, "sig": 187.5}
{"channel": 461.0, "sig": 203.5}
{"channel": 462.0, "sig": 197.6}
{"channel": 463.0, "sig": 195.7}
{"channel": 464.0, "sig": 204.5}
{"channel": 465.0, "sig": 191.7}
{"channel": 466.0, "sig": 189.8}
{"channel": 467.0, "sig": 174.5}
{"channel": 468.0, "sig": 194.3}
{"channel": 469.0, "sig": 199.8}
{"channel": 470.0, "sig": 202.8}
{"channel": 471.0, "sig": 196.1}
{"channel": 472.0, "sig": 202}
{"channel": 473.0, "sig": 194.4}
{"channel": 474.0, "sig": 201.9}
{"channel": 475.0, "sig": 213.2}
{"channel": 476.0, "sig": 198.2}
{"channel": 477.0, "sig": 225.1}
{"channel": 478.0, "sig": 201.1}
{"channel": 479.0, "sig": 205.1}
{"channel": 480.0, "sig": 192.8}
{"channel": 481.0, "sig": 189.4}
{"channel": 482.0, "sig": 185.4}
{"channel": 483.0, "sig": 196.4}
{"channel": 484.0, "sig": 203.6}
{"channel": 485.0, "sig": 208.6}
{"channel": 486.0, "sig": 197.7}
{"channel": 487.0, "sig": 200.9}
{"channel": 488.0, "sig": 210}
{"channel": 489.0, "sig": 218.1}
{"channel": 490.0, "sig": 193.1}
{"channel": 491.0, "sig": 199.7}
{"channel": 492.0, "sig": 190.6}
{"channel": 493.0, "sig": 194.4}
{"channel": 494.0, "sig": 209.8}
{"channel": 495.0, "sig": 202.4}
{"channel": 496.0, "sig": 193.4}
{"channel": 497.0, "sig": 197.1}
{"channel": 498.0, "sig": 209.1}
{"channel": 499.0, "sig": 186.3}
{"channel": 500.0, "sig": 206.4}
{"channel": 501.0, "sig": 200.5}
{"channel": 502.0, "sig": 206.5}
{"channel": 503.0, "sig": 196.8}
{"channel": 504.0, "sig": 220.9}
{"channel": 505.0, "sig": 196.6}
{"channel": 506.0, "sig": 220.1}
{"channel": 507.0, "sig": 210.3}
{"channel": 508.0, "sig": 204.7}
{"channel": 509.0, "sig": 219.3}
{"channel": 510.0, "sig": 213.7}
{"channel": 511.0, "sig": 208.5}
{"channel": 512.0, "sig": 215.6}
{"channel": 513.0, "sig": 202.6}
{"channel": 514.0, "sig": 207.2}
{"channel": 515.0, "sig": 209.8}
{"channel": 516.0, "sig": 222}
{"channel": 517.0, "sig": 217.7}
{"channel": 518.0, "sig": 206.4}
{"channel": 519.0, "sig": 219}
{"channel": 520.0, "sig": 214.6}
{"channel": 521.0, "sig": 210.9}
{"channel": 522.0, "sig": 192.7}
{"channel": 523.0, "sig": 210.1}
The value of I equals 2.1 ch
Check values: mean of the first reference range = 207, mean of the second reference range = 199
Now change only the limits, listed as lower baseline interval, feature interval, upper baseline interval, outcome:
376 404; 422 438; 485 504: 0.4 ch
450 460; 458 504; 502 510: 1.2 ch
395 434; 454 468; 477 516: 0.3 ch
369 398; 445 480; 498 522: 1.0 ch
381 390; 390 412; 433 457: 1.0 ch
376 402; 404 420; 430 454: 0.6 ch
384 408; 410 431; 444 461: 0.6 ch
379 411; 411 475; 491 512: 1.2 ch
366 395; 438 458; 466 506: -0.2 ch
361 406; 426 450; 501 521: 0.5 ch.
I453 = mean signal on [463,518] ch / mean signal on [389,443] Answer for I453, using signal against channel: 1.0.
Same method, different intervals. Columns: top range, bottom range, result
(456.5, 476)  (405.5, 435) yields 1.01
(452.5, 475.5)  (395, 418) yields 1.02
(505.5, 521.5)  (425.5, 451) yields 1.06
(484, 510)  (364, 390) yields 1.01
